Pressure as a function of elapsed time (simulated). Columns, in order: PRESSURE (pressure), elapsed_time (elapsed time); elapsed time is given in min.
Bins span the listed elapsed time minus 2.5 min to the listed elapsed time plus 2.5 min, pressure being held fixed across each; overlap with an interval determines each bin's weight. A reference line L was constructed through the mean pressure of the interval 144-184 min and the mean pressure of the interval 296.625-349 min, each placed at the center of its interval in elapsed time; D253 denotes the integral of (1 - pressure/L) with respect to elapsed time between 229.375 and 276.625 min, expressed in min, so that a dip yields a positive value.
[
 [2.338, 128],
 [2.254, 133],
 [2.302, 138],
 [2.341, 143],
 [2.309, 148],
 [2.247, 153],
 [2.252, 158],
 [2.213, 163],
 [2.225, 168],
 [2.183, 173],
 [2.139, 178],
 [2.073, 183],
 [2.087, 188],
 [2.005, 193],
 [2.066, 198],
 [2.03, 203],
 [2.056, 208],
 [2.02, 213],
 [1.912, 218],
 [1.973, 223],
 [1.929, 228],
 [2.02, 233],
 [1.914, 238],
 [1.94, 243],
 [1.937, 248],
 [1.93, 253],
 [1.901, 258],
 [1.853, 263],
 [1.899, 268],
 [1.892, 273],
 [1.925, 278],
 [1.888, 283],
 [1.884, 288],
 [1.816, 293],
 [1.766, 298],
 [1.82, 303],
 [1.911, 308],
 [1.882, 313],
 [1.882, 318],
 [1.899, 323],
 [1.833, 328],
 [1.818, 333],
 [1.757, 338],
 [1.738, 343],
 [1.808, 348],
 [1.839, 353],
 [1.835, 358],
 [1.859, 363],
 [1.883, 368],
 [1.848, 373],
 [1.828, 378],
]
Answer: 1.9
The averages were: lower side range 2.22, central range 1.92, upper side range 1.83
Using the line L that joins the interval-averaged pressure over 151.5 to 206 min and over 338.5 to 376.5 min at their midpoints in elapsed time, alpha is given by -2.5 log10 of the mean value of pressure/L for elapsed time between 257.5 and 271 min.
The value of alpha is 0.06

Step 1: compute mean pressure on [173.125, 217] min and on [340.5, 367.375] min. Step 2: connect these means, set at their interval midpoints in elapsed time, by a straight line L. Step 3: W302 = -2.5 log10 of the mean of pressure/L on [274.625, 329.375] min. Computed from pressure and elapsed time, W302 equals 0.019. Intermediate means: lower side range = 2.06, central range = 1.87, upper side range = 1.82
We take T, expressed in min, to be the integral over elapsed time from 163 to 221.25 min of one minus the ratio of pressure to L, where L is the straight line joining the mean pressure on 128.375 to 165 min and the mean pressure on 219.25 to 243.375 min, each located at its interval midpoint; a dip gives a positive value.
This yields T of 0.8 min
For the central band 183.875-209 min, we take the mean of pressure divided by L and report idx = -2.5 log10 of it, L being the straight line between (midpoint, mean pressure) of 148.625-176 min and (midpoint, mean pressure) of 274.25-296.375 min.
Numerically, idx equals 0.04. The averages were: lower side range 2.23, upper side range 1.87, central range 2.05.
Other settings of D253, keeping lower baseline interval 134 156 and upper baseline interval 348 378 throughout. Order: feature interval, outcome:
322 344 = 1.17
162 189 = 0.96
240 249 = 0.66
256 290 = 2.35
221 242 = 1.59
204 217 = 0.83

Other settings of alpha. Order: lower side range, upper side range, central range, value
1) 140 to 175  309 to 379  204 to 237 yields 0.069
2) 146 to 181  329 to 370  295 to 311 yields 0.049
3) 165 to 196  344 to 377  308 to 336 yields 0.020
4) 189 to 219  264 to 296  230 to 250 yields 0.002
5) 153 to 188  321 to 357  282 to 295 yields 0.035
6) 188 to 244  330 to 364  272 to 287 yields 0.001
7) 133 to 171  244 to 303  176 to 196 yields 0.044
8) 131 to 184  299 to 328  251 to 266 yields 0.058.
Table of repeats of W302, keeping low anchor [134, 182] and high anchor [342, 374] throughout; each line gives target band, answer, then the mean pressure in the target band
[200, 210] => 0.053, 2.04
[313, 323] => 0.016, 1.89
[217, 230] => 0.089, 1.94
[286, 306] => 0.079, 1.82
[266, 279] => 0.058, 1.9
